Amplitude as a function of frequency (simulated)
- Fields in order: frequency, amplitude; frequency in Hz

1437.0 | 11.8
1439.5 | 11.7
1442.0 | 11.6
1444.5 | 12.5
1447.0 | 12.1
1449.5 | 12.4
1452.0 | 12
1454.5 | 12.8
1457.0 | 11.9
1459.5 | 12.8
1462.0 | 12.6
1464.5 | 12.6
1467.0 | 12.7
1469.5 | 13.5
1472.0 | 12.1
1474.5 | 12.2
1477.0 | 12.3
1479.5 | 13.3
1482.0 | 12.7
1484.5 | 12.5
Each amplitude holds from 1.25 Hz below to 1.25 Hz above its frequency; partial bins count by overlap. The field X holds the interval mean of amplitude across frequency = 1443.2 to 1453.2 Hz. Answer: 12.2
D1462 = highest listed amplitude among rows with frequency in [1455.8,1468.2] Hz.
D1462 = 12.8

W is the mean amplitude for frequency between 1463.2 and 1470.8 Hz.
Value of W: 12.9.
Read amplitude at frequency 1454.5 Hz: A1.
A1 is 12.8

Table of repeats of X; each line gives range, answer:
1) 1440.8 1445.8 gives 12.1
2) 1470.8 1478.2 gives 12.2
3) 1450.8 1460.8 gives 12.4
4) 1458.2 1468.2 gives 12.7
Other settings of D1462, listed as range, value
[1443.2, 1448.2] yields 12.5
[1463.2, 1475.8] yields 13.5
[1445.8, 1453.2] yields 12.4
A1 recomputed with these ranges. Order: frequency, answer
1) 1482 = 12.7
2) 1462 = 12.6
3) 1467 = 12.7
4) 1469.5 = 13.5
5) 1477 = 12.3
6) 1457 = 11.9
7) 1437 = 11.8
